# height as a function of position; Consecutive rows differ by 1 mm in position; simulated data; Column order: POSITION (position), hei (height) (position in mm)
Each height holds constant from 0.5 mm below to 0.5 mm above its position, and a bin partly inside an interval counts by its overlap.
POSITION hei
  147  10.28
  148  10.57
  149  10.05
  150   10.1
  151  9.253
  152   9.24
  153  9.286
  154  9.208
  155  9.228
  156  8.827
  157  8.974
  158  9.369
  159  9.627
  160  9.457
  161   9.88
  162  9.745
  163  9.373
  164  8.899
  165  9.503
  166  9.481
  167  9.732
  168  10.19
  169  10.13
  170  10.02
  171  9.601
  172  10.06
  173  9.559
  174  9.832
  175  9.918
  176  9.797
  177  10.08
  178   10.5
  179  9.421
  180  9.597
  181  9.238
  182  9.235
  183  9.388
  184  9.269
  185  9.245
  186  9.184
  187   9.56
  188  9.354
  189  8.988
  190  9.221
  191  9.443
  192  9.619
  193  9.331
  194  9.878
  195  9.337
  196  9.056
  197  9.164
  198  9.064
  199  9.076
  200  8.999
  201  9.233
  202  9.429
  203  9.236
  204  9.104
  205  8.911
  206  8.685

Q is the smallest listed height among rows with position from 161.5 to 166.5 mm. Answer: 8.899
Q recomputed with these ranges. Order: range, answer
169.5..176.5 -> 9.559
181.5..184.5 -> 9.235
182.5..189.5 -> 8.988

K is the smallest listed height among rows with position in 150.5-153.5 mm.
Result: 9.24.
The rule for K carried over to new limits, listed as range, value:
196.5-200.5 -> 8.999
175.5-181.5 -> 9.238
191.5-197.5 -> 9.056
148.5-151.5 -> 9.253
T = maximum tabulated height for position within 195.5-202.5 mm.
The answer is 9.429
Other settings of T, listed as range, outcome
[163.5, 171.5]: 10.19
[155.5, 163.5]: 9.88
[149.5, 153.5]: 10.1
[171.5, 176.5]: 10.06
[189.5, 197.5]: 9.878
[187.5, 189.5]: 9.354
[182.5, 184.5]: 9.388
